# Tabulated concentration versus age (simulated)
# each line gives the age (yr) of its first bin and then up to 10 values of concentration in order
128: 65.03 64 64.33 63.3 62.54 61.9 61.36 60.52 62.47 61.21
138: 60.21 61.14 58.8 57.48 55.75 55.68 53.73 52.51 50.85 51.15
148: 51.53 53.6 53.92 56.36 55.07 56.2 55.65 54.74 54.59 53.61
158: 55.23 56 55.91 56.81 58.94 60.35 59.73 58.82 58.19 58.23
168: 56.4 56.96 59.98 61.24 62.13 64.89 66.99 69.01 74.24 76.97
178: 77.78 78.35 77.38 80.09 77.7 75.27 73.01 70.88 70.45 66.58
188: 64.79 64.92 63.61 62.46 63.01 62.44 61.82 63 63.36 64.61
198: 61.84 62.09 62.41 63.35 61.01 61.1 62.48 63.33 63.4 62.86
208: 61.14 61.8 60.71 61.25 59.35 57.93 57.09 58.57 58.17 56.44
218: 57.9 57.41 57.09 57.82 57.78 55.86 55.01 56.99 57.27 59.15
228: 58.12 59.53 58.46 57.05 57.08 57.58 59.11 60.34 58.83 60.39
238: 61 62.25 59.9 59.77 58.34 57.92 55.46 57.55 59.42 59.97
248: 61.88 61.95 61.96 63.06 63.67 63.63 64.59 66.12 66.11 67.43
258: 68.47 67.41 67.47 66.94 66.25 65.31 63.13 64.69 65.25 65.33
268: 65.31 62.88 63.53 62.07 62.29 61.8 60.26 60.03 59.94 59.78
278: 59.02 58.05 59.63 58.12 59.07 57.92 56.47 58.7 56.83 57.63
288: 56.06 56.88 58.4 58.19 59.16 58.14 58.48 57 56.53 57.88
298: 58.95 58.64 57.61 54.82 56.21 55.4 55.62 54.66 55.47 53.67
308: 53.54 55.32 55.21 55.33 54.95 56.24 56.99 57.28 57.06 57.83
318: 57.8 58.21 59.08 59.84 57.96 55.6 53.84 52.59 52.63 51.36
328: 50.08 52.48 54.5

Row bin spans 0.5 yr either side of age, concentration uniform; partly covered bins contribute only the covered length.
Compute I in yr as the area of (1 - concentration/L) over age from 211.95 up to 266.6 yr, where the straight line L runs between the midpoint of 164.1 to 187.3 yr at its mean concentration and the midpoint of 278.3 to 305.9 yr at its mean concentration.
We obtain 1.4 yr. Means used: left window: 68.2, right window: 57.4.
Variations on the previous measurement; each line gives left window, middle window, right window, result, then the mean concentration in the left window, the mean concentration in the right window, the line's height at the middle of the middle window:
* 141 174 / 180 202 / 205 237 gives -3.4 yr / 56.6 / 58.7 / 57.7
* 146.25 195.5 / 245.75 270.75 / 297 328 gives -2.6 yr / 62.7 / 55.9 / 58.5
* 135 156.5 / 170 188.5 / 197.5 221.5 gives -4.1 yr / 55.9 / 60.3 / 58.2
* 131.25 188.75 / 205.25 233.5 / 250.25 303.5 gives 1.3 yr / 61.6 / 61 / 61.3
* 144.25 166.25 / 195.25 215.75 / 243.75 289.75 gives -1.1 yr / 55.4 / 61.9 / 58.3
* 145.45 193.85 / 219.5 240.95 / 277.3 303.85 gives 0.6 yr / 62.5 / 57.7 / 60.1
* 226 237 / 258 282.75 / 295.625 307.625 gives -2.3 yr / 58.6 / 56.3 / 57.3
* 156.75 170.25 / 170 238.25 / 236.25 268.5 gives -3.6 yr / 57.5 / 63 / 60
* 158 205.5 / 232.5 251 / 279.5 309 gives 0.3 yr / 64.8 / 57.1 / 60.7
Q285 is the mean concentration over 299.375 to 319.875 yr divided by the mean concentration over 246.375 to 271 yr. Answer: 0.87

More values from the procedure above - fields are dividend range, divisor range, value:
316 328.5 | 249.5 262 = 0.85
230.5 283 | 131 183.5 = 1.01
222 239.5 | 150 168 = 1.03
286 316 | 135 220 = 0.92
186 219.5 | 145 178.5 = 1.05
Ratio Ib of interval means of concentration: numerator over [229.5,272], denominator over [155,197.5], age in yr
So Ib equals 1.0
